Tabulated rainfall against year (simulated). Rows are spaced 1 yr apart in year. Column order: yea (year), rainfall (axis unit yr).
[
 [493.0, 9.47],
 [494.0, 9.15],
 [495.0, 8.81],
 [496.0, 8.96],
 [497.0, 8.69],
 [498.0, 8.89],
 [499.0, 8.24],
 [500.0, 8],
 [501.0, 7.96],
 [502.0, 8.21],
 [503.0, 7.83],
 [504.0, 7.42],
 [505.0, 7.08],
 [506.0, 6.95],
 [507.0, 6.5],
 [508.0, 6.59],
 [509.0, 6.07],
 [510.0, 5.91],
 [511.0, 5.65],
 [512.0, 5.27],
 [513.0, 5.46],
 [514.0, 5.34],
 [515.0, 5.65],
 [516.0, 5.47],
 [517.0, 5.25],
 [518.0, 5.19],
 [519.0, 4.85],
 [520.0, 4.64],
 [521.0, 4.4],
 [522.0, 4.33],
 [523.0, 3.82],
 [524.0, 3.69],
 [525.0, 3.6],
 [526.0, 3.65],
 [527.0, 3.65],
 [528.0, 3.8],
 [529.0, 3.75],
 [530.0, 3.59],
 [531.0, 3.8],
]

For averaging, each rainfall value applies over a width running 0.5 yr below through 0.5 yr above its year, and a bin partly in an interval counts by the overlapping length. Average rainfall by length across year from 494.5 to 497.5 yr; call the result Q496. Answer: 8.82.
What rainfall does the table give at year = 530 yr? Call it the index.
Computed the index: 3.59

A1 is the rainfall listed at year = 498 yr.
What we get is 8.89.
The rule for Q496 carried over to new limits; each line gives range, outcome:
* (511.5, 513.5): 5.37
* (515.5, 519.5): 5.19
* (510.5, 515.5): 5.47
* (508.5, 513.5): 5.67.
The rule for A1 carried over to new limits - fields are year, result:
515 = 5.65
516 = 5.47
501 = 7.96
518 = 5.19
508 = 6.59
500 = 8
